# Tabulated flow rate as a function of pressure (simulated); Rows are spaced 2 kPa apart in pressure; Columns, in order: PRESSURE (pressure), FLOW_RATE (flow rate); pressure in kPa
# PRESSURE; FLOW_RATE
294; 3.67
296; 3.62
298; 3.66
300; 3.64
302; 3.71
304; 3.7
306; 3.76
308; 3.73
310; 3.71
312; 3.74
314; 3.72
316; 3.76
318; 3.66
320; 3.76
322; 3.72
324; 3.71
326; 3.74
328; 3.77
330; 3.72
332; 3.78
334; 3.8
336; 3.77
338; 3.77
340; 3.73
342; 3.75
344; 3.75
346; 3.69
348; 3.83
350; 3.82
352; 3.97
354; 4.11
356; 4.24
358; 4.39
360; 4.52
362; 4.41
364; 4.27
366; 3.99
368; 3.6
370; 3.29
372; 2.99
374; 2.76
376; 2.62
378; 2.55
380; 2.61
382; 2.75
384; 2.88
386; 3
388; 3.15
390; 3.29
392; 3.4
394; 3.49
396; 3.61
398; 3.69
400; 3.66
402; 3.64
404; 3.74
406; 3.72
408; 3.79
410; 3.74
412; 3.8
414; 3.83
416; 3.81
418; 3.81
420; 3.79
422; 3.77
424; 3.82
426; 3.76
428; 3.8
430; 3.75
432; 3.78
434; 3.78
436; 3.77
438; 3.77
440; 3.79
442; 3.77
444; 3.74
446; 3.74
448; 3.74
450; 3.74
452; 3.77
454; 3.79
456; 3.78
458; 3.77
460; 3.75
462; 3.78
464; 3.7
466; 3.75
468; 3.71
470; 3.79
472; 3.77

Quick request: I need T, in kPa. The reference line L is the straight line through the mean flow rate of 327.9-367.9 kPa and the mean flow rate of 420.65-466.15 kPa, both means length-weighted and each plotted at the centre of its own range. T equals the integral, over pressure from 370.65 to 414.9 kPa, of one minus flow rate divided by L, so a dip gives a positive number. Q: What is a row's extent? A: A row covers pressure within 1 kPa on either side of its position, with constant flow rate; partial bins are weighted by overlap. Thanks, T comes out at 6.4 kPa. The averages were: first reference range 3.95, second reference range 3.77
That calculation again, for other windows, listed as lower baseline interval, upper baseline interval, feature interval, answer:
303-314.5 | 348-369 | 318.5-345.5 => 1.11 kPa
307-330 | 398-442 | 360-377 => 0.88 kPa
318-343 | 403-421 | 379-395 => 2.97 kPa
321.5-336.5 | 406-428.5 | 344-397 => 3.59 kPa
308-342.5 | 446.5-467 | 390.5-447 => 0.33 kPa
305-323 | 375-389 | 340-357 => -3.32 kPa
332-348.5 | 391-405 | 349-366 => -2.24 kPa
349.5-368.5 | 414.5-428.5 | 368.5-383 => 4.42 kPa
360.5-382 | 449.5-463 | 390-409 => -0.85 kPa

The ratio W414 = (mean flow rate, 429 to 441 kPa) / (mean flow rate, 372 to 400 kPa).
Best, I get 1.22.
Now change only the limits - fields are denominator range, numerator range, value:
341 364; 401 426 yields 0.93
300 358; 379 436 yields 0.94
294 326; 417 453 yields 1.02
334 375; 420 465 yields 0.98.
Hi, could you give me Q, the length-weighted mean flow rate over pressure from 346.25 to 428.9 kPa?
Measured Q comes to 3.6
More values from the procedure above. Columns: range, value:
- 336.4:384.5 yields 3.61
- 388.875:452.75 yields 3.72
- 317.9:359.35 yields 3.84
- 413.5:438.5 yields 3.79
